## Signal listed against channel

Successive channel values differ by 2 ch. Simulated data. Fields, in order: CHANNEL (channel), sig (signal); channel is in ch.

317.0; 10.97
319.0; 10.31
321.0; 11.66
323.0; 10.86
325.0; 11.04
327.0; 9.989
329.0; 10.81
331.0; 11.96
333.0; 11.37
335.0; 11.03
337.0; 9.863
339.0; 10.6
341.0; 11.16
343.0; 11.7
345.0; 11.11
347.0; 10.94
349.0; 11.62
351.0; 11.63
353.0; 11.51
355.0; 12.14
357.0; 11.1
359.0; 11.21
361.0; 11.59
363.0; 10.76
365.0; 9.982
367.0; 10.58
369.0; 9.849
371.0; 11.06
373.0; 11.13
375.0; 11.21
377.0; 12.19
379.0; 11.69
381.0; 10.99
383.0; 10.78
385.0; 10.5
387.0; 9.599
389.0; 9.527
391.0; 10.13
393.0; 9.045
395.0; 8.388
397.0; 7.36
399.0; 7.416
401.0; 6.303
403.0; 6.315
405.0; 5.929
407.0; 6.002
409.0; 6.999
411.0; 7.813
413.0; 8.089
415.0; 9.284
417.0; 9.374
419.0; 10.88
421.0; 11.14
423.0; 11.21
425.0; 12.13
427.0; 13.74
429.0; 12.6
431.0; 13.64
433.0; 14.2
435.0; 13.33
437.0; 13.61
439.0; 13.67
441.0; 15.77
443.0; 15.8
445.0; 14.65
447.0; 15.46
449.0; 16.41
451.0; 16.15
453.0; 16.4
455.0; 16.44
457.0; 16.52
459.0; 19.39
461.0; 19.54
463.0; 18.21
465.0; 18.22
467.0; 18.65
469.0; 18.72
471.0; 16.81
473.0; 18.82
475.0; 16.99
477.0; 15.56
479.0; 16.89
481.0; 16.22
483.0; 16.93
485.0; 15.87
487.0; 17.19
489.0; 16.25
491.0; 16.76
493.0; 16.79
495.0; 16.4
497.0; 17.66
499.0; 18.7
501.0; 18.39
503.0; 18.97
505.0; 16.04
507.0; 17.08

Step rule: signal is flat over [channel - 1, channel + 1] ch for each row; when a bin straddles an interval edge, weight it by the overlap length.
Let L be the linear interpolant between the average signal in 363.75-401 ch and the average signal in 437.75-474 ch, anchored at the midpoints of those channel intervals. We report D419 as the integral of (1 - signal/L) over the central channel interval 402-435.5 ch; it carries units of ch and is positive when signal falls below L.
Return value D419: 8.65 ch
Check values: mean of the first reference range 9.98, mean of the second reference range 17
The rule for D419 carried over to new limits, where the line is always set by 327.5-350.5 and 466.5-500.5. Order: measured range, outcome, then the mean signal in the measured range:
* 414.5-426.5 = 3.0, 10.9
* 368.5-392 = 3.8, 10.7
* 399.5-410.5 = 5.9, 6.43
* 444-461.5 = -0.9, 16.7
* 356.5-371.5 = 1.7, 10.7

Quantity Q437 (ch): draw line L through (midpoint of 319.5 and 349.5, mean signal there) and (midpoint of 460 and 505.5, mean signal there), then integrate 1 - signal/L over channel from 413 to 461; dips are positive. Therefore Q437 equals 4.82 ch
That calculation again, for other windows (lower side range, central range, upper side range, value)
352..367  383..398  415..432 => 2.7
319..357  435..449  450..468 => 1.6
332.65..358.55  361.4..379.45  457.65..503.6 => 2.1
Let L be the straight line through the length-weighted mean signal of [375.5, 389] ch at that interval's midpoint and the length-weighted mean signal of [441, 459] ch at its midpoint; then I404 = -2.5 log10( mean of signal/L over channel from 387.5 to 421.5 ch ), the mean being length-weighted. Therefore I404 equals 0.46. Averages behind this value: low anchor 10.9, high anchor 16.2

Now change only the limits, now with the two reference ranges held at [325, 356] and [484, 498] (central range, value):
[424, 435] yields 0.092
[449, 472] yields -0.137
